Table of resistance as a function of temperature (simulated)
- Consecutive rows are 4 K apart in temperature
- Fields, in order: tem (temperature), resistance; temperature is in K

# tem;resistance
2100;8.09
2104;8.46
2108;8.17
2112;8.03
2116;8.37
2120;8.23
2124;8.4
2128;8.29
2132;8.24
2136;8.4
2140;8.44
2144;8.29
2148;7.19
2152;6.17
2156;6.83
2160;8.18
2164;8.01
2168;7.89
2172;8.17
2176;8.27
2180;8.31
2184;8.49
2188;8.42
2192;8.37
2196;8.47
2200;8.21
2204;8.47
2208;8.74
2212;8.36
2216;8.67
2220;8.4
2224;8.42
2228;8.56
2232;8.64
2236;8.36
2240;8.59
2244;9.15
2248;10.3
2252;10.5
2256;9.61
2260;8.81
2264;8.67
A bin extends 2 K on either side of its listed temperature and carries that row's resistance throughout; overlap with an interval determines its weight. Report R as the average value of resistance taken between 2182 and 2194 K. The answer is 8.43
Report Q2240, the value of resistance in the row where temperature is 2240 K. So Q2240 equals 8.59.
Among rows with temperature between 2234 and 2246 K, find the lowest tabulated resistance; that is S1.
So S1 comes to 8.36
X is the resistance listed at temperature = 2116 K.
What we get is 8.37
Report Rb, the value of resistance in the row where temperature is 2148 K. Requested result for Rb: 7.19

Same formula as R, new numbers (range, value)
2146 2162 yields 7.09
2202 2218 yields 8.56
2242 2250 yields 9.73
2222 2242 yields 8.51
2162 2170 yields 7.95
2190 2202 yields 8.35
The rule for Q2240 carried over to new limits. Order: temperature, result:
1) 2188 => 8.42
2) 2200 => 8.21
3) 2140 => 8.44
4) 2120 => 8.23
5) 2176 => 8.27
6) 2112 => 8.03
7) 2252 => 10.5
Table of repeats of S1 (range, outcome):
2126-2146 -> 8.24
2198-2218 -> 8.21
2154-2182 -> 6.83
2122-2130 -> 8.29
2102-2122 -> 8.03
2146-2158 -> 6.17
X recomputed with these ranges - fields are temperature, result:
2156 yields 6.83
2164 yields 8.01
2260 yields 8.81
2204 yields 8.47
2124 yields 8.4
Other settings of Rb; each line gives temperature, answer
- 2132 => 8.24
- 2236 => 8.36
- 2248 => 10.3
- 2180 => 8.31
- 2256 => 9.61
